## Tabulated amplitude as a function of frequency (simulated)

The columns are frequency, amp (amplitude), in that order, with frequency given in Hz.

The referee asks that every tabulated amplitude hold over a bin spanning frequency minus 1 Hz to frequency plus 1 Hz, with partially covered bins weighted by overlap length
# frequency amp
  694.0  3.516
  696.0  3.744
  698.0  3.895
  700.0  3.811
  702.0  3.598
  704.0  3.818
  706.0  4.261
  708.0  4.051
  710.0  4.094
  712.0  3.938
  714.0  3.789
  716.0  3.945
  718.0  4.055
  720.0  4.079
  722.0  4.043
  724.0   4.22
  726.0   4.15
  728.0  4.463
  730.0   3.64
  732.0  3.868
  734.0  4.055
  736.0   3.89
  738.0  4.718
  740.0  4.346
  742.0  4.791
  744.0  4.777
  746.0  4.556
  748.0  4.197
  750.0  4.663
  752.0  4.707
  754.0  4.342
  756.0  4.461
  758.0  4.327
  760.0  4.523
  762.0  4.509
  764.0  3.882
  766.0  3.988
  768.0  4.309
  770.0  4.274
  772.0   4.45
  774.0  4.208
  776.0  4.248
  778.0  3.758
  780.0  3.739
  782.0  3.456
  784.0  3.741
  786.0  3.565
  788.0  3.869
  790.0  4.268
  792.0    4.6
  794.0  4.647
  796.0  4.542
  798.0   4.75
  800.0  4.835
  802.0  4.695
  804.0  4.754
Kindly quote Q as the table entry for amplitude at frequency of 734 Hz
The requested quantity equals 4.055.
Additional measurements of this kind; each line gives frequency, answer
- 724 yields 4.22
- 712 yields 3.938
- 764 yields 3.882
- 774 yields 4.208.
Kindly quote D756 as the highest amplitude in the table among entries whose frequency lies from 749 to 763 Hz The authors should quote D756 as 4.707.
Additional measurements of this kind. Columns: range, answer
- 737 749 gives 4.791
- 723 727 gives 4.22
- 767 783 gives 4.45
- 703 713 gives 4.261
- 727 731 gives 4.463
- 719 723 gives 4.079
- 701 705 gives 3.818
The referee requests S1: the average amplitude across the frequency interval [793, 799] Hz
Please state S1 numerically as 4.65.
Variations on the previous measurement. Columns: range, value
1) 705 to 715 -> 4.03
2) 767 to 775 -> 4.31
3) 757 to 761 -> 4.42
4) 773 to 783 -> 3.88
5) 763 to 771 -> 4.11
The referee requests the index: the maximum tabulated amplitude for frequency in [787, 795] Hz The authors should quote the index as 4.647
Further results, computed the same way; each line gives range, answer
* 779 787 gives 3.741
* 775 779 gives 4.248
